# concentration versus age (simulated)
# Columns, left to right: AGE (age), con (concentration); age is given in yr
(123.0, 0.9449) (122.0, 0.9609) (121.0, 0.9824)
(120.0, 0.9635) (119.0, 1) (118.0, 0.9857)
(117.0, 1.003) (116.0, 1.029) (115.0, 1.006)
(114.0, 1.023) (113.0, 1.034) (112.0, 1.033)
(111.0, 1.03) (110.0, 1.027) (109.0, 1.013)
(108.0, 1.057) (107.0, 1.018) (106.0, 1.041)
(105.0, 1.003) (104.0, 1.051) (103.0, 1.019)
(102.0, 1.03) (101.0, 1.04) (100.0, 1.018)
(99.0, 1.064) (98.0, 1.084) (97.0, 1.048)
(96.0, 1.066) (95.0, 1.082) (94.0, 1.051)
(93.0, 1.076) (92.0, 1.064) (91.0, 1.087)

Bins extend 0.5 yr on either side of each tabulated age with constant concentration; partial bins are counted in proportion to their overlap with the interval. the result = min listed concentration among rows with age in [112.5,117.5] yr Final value 1.003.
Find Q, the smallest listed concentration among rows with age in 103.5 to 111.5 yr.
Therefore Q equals 1.003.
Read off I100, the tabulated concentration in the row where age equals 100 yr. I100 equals 1.018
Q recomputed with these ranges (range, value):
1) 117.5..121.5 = 0.9635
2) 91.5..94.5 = 1.051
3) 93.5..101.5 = 1.018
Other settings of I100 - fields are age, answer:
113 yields 1.034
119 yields 1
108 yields 1.057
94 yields 1.051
